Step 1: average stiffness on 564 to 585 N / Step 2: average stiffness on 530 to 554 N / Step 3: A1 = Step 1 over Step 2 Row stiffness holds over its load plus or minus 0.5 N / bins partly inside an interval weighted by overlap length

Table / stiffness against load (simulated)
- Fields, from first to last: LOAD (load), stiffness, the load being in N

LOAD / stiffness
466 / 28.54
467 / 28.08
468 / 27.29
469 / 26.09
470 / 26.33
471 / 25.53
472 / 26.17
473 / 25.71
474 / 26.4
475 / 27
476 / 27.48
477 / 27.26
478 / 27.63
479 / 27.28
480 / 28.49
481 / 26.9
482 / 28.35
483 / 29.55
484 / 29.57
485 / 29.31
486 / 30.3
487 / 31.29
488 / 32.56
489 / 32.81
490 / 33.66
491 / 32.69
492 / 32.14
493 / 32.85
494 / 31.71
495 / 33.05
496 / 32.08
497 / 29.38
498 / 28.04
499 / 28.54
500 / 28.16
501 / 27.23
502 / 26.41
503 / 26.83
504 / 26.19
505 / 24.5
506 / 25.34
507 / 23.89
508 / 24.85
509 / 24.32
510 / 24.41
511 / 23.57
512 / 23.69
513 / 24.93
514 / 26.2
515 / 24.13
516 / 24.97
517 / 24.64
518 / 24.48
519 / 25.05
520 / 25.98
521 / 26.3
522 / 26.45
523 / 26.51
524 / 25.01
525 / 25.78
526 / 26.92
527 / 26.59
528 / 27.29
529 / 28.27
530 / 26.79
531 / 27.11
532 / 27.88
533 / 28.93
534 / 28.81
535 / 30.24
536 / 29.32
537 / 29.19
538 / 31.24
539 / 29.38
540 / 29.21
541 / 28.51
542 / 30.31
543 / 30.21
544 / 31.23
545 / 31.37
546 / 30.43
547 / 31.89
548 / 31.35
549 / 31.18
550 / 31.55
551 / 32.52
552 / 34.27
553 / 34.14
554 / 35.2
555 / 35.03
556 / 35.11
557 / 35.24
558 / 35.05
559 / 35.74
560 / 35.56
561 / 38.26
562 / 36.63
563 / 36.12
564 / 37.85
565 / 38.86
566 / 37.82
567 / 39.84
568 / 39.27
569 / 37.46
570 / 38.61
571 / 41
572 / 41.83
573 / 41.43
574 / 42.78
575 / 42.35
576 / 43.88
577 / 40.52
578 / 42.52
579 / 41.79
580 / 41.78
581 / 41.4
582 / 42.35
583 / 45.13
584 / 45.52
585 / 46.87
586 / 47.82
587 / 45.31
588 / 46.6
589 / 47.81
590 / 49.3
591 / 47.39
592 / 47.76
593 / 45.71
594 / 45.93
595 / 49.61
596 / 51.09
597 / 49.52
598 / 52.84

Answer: 1.4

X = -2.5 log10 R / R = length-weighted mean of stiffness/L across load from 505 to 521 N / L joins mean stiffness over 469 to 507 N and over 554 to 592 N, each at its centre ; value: 0.29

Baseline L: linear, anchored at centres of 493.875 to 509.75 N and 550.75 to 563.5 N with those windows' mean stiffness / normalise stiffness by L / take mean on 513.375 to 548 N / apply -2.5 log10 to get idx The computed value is 0.14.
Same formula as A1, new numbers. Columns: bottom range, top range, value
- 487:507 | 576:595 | 1.53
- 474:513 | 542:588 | 1.34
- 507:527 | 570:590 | 1.73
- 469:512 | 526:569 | 1.15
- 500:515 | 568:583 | 1.64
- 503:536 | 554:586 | 1.53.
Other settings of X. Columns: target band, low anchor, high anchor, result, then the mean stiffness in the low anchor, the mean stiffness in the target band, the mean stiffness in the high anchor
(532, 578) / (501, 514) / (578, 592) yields 0.08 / 25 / 34.8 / 45.3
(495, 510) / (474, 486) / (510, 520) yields -0.04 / 28.1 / 27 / 24.7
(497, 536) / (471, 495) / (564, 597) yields 0.29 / 29.4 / 26.3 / 43.7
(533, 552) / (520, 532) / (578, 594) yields 0.04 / 26.7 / 30.5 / 45.4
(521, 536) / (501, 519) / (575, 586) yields 0.09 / 25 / 27.4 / 43.3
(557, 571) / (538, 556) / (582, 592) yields 0.02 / 31.7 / 37.5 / 46.7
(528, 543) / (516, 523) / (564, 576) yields 0.04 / 25.5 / 28.9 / 40.2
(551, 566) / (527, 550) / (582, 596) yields 0.02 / 29.5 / 35.9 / 47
